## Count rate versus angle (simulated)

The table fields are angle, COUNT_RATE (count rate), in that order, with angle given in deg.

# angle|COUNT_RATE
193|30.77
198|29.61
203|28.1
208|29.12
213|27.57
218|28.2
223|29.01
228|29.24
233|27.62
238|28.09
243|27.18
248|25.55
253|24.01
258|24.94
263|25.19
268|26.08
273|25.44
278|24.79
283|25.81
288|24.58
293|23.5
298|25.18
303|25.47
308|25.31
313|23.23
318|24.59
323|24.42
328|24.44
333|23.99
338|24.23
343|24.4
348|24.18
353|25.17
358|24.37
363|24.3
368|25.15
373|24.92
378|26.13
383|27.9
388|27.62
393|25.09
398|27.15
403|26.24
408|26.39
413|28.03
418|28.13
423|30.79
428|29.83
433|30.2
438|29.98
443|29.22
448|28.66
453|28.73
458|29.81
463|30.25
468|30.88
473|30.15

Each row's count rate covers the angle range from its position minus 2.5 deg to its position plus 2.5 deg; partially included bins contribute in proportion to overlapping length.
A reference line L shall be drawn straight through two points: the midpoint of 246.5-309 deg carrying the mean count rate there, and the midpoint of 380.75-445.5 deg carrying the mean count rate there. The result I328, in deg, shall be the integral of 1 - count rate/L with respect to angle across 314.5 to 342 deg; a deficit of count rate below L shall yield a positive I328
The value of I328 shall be 2.0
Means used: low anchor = 25.1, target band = 24.3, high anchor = 28.2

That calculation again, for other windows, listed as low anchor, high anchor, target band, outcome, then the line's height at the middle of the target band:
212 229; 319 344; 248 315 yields 3.2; 26.2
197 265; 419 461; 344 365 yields 3.1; 28.7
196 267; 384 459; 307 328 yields 2.6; 27.8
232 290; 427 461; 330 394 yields 6.1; 27.8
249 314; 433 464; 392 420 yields 1.4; 28.3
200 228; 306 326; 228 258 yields 0.8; 27.3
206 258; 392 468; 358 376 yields 2.2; 28.3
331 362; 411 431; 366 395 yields 0.5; 26.6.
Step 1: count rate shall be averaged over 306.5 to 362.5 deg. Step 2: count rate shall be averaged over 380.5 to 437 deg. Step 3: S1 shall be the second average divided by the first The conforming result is 1.15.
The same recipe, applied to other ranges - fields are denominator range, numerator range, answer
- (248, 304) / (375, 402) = 1.07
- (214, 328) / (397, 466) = 1.12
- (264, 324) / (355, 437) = 1.09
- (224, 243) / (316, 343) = 0.86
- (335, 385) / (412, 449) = 1.18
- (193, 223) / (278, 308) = 0.87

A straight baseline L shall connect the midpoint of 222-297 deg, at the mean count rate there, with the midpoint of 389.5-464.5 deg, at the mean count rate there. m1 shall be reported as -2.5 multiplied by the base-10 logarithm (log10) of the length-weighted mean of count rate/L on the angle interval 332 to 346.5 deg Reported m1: 0.13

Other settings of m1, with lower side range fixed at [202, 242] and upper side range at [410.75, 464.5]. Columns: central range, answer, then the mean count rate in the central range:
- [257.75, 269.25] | 0.13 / 25.4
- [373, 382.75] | 0.11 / 26.2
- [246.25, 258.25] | 0.15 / 24.8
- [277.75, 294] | 0.16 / 24.8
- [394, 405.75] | 0.11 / 26.5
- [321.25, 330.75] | 0.18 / 24.4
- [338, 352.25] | 0.19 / 24.4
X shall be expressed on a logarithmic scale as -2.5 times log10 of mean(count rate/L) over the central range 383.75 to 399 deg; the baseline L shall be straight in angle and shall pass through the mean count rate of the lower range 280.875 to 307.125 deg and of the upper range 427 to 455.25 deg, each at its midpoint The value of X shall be 0.05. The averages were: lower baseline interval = 24.9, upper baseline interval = 29.4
